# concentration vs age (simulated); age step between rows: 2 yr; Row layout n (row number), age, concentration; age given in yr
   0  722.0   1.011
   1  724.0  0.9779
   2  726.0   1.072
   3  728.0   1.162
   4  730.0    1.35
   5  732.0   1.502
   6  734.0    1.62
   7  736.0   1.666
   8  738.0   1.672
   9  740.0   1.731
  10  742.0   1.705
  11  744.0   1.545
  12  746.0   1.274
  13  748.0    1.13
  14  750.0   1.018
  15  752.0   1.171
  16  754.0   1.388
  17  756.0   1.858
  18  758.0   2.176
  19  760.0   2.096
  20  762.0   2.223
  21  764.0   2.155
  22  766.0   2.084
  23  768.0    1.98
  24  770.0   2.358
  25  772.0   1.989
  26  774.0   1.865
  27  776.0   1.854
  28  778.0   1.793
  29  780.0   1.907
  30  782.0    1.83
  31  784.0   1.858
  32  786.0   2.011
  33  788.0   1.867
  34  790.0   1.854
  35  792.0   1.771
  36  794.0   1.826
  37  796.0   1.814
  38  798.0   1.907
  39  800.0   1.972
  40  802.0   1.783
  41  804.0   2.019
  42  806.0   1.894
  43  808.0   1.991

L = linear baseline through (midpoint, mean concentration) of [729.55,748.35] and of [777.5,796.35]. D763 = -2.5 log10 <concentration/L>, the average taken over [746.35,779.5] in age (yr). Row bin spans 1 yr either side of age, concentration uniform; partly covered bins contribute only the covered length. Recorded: -0.07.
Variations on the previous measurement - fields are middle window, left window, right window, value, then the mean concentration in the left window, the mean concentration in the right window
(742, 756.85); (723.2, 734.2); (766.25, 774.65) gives 0.21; 1.26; 2.06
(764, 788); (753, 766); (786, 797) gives -0.03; 1.99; 1.84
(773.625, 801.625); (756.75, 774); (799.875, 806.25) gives 0.07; 2.11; 1.91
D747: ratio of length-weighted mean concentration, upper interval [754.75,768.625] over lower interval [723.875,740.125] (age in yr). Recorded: 1.5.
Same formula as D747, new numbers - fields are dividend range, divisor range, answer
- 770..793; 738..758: 1.28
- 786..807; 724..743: 1.28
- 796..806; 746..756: 1.52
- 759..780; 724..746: 1.38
